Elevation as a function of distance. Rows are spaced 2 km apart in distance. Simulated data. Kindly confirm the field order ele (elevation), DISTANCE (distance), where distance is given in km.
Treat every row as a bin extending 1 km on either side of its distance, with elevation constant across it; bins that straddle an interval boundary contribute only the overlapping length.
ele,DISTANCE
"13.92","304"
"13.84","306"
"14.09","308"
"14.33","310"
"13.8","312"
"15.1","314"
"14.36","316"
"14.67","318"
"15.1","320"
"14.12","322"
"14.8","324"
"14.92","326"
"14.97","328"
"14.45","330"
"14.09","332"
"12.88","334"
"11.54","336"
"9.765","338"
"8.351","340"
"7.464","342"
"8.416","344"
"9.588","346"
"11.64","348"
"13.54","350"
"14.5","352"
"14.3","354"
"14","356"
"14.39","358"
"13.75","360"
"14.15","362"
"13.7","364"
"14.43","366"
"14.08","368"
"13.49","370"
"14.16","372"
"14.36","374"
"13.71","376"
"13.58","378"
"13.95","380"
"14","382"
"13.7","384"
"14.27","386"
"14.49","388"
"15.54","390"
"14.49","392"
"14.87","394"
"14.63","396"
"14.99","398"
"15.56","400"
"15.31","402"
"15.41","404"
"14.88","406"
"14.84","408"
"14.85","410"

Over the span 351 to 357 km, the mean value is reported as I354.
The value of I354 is 14.3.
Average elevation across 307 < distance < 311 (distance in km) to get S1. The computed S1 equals 14.2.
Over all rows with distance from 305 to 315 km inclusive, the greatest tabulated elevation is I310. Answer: 15.1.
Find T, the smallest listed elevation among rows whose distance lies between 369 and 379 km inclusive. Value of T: 13.49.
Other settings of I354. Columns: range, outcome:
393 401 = 15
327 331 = 14.7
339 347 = 8.45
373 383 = 13.9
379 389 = 14.1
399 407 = 15.3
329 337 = 13.2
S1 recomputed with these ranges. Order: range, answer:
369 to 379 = 13.9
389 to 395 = 15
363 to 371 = 13.9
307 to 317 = 14.3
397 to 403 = 15.3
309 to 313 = 14.1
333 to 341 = 10.6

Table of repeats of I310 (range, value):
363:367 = 14.43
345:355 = 14.5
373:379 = 14.36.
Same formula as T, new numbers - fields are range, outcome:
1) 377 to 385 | 13.58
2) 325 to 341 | 8.351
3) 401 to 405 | 15.31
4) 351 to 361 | 13.75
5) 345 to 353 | 9.588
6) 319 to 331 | 14.12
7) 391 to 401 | 14.49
